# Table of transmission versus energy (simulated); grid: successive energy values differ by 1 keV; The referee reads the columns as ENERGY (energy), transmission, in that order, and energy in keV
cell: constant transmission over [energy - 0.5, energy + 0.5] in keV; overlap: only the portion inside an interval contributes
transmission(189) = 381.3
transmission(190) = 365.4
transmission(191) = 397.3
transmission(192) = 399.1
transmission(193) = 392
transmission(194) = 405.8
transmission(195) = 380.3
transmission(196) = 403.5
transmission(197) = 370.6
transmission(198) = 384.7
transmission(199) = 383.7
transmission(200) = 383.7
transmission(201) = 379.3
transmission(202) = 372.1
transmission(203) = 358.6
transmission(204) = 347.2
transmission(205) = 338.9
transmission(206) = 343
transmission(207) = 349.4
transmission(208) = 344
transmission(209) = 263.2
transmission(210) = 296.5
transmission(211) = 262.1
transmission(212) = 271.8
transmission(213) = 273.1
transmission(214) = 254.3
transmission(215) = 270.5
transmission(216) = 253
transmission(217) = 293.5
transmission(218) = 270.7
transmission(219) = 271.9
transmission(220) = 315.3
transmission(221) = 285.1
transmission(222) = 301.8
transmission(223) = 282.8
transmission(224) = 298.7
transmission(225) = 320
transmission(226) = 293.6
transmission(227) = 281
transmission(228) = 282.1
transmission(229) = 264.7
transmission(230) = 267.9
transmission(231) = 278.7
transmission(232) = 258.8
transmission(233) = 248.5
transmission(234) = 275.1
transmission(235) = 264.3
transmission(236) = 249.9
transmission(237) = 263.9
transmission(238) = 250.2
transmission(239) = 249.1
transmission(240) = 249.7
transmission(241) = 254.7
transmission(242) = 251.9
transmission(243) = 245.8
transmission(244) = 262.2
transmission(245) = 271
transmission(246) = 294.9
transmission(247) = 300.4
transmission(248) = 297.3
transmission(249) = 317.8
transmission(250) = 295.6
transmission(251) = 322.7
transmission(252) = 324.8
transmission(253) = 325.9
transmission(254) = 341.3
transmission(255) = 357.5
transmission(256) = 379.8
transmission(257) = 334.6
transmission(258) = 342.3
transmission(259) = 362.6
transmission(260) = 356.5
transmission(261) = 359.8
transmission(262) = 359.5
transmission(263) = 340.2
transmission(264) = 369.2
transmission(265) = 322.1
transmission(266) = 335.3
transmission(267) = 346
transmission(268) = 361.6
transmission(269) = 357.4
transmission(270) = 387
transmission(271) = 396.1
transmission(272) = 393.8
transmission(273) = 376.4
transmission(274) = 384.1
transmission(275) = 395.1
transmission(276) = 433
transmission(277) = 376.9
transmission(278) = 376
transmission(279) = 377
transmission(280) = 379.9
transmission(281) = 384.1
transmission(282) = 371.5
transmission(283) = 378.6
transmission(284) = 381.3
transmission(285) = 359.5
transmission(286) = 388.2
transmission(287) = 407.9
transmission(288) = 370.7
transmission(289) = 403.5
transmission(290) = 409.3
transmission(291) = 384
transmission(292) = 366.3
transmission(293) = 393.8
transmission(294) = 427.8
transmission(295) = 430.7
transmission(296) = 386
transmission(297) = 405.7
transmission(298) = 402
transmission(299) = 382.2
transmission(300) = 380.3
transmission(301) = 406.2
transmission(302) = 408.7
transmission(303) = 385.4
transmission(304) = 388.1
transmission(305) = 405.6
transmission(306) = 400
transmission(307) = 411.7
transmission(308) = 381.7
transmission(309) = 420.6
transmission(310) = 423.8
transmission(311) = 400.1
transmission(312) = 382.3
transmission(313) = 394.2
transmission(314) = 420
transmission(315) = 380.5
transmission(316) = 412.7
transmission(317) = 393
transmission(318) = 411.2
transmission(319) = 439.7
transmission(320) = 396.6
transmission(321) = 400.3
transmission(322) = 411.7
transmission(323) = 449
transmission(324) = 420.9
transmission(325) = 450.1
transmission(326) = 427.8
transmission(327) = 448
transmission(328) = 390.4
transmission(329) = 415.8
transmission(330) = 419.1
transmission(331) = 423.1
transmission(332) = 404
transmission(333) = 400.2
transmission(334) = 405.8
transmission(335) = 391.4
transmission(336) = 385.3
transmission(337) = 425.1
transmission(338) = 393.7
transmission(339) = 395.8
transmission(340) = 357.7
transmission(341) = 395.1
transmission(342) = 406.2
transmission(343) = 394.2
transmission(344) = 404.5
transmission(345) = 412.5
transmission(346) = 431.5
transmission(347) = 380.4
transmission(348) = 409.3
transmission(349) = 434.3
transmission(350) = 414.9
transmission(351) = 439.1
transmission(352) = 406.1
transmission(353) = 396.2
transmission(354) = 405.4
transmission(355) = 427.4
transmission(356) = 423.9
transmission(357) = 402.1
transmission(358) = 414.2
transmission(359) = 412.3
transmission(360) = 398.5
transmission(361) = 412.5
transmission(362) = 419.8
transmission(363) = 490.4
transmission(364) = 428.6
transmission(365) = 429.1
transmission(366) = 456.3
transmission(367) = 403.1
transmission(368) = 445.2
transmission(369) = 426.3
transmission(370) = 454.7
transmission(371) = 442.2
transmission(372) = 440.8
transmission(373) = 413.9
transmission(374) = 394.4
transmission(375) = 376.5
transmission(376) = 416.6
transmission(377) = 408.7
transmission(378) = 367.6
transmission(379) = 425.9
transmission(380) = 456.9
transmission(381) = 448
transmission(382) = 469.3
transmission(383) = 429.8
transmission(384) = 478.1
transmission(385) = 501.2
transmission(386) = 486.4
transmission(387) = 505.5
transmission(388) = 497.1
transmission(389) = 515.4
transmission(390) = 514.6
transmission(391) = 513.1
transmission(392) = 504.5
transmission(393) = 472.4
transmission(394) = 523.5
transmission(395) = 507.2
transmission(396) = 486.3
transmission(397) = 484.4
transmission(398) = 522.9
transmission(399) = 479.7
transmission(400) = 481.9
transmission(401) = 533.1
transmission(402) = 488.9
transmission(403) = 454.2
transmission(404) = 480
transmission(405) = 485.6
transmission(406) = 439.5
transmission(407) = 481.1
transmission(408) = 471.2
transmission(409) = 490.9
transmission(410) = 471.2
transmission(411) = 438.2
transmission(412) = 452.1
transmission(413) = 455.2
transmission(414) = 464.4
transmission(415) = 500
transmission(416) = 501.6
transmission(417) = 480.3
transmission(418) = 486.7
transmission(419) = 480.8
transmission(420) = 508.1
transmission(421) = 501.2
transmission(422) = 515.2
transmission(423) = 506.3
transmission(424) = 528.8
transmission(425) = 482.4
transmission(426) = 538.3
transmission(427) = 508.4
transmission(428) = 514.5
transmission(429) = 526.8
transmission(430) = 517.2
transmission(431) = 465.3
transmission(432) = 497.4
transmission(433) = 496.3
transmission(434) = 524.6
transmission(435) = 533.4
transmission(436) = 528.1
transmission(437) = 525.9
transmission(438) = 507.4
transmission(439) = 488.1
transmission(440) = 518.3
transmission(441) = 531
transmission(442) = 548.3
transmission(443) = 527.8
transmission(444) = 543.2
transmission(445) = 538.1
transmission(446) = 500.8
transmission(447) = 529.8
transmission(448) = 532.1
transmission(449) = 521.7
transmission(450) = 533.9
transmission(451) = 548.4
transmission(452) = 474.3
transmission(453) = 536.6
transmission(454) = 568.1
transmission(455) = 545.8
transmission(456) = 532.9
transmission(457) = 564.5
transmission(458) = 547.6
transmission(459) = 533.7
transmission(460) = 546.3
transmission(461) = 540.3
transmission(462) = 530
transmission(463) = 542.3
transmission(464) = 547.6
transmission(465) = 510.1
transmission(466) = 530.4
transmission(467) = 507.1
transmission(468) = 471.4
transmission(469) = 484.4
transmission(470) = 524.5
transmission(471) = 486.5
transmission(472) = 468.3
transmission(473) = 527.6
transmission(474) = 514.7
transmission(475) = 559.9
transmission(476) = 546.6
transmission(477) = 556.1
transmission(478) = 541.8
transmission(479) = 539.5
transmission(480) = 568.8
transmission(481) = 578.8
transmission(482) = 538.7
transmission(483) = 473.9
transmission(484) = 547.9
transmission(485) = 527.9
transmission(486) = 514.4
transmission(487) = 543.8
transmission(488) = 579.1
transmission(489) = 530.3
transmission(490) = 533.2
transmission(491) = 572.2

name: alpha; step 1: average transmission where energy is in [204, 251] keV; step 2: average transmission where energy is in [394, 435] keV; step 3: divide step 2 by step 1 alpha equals 1.74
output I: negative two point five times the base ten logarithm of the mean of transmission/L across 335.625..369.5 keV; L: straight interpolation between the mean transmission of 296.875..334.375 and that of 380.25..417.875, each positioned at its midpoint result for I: 0.07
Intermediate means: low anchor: 408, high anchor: 484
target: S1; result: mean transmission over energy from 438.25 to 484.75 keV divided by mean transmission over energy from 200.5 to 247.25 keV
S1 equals 1.85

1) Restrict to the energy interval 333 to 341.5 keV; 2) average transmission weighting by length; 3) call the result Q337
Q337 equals 394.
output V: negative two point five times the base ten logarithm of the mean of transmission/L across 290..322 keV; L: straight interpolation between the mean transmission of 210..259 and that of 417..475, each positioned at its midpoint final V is -0.102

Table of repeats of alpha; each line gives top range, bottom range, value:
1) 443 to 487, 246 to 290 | 1.47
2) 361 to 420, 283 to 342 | 1.16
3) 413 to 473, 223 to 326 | 1.45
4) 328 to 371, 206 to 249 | 1.49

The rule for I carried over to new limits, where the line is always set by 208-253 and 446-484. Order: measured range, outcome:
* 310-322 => -0.10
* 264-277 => -0.16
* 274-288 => -0.16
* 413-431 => -0.04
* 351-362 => 0.00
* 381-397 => -0.10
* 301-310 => -0.12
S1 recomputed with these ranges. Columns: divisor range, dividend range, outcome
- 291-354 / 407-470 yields 1.26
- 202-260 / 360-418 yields 1.57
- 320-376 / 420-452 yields 1.25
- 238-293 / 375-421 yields 1.37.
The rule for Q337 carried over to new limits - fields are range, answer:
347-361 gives 413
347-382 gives 422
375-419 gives 475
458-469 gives 525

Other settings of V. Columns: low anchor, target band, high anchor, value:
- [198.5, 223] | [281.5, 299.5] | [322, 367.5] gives -0.05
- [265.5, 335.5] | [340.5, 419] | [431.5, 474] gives 0.03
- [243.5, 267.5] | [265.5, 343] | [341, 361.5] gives -0.07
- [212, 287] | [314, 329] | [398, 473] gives -0.07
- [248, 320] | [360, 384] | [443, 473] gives 0.06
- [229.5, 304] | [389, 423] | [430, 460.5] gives 0.00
